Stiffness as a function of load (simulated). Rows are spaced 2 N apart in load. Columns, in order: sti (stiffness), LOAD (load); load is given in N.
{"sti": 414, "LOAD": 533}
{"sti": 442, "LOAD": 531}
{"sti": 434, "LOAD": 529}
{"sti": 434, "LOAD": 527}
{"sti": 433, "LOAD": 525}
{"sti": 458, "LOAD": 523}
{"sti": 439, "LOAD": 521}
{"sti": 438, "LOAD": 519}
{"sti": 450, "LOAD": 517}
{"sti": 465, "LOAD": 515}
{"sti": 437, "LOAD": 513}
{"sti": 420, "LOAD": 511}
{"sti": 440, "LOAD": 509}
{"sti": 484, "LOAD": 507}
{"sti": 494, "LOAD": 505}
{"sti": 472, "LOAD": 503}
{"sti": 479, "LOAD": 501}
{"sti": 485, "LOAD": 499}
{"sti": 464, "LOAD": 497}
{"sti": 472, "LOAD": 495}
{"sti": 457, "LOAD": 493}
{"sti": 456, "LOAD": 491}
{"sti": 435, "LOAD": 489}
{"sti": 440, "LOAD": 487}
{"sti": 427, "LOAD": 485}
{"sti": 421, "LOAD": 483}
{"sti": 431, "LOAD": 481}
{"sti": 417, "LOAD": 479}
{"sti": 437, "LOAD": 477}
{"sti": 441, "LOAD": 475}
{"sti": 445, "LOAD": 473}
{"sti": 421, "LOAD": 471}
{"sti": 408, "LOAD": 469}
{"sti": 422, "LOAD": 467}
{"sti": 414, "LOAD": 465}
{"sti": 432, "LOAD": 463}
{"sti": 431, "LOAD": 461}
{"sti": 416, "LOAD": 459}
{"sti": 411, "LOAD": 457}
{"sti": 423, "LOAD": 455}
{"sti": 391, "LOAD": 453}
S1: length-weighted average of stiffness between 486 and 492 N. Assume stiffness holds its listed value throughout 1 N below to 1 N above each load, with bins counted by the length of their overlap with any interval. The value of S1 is 444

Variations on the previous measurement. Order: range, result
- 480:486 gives 426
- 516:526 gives 444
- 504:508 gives 489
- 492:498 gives 464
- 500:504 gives 476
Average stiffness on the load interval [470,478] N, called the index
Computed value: 436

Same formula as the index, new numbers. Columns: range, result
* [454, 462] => 420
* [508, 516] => 440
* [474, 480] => 432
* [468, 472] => 414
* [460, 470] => 421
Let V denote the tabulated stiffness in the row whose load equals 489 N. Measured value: 435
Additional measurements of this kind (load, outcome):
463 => 432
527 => 434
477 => 437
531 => 442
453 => 391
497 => 464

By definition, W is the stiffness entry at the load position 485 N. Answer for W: 427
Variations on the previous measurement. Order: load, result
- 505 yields 494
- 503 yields 472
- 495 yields 472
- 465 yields 414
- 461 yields 431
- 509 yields 440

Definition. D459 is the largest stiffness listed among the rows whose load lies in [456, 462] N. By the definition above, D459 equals 431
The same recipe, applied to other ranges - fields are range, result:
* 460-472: 432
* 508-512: 440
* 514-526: 465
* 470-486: 445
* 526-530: 434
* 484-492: 456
